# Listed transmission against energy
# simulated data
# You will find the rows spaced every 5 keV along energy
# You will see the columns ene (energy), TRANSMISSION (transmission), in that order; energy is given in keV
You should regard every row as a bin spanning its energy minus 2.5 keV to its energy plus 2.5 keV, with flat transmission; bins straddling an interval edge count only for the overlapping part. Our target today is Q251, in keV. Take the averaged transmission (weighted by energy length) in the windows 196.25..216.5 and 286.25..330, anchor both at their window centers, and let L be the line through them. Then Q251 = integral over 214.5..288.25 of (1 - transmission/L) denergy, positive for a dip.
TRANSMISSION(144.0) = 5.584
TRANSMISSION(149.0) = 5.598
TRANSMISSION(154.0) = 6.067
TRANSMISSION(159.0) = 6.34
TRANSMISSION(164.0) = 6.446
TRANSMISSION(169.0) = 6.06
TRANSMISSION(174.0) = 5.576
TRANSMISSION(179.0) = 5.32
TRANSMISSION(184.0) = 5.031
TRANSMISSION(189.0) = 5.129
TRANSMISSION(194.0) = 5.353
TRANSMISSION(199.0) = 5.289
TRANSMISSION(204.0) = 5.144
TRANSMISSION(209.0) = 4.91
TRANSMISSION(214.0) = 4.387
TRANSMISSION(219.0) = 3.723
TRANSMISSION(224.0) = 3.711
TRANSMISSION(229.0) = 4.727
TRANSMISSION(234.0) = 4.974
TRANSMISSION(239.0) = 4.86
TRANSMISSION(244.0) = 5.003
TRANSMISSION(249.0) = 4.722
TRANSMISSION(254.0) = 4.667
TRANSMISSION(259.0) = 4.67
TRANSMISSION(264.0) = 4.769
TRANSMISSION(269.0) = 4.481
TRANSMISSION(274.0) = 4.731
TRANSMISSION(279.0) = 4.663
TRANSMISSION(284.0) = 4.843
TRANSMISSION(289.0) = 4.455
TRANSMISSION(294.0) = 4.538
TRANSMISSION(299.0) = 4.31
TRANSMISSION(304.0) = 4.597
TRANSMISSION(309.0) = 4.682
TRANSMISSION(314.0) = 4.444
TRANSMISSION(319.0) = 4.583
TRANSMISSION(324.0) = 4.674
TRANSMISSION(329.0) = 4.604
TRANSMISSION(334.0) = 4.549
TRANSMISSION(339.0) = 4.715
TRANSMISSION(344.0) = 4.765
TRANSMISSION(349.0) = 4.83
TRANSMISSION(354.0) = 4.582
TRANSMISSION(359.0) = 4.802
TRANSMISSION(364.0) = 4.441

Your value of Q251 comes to 2.5 keV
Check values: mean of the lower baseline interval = 4.94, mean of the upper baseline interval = 4.54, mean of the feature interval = 4.6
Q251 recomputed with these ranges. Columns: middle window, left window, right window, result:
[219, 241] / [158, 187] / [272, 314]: 3.1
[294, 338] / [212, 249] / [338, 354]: 1.2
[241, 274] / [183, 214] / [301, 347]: 1.0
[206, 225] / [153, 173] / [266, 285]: 4.3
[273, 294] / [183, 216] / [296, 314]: -0.1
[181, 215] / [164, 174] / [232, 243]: 3.0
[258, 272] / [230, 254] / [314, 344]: 0.5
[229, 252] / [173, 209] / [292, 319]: 0.3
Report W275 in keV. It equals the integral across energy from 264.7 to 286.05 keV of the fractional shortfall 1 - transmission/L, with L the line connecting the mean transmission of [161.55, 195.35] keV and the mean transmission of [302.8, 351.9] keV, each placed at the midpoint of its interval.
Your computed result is 1.21 keV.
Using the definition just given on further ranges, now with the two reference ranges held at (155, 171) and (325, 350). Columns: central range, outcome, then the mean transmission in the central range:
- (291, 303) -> 1.4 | 4.45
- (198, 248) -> 9.3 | 4.66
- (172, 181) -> 1.0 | 5.45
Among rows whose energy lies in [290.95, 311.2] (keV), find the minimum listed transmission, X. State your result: 4.31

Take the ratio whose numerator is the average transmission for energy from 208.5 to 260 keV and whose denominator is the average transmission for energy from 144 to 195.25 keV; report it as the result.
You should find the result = 0.8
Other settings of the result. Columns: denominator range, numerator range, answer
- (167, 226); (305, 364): 0.93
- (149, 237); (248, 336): 0.89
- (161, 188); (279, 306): 0.80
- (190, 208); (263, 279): 0.89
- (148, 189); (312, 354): 0.80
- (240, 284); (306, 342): 0.98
